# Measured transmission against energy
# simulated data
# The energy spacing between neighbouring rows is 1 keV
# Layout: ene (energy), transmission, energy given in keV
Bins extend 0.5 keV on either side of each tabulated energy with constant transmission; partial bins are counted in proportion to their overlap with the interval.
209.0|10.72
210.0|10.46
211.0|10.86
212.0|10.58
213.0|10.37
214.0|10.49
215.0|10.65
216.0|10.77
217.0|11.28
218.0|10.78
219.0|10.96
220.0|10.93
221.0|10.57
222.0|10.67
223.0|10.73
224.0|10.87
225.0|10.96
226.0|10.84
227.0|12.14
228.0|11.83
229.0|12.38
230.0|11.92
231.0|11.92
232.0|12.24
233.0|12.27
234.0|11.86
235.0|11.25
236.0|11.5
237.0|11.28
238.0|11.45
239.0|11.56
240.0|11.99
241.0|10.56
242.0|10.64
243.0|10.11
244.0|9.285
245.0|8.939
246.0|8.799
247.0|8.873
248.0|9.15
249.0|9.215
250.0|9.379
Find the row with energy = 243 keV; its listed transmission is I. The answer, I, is 10.11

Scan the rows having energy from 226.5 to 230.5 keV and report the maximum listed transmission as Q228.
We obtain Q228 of 12.38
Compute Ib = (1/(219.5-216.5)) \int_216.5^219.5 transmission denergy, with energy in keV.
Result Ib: 11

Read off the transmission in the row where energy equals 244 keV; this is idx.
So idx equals 9.285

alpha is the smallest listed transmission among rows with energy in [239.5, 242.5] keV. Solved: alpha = 10.56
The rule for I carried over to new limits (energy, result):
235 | 11.25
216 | 10.77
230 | 11.92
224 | 10.87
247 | 8.873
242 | 10.64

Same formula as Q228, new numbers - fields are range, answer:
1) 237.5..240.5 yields 11.99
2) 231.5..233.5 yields 12.27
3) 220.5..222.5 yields 10.67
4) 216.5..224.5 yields 11.28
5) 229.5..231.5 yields 11.92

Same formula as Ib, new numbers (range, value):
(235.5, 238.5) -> 11.4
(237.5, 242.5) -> 11.2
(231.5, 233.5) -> 12.3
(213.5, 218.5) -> 10.8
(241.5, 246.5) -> 9.55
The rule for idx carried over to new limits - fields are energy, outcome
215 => 10.65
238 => 11.45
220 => 10.93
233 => 12.27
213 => 10.37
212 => 10.58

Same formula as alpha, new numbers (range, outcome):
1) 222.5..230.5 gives 10.73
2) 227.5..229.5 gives 11.83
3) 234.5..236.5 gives 11.25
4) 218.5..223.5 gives 10.57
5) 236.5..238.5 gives 11.28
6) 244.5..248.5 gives 8.799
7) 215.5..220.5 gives 10.77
